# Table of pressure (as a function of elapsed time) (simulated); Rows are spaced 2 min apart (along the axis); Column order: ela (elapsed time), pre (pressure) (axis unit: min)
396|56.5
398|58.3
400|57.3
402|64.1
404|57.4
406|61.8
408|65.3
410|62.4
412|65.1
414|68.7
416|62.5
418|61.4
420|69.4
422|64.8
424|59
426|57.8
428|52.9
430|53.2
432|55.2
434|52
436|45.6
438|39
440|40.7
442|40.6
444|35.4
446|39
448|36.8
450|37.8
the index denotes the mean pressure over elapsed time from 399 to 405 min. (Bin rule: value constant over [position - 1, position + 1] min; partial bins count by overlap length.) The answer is 59.6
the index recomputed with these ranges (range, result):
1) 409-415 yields 65.4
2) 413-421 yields 65.5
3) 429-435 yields 53.5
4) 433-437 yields 48.8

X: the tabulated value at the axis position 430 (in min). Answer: 53.2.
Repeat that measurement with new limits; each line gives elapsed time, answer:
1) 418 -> 61.4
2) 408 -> 65.3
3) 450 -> 37.8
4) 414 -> 68.7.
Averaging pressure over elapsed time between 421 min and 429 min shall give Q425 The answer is 58.6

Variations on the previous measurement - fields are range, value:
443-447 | 37.2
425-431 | 54.6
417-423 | 65.2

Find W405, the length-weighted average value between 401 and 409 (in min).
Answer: 62.1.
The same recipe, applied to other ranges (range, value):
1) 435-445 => 40.3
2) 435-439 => 42.3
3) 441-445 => 38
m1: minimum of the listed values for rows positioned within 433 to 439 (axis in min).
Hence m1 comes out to 39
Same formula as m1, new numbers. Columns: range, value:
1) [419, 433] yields 52.9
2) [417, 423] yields 61.4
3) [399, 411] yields 57.3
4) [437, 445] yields 35.4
